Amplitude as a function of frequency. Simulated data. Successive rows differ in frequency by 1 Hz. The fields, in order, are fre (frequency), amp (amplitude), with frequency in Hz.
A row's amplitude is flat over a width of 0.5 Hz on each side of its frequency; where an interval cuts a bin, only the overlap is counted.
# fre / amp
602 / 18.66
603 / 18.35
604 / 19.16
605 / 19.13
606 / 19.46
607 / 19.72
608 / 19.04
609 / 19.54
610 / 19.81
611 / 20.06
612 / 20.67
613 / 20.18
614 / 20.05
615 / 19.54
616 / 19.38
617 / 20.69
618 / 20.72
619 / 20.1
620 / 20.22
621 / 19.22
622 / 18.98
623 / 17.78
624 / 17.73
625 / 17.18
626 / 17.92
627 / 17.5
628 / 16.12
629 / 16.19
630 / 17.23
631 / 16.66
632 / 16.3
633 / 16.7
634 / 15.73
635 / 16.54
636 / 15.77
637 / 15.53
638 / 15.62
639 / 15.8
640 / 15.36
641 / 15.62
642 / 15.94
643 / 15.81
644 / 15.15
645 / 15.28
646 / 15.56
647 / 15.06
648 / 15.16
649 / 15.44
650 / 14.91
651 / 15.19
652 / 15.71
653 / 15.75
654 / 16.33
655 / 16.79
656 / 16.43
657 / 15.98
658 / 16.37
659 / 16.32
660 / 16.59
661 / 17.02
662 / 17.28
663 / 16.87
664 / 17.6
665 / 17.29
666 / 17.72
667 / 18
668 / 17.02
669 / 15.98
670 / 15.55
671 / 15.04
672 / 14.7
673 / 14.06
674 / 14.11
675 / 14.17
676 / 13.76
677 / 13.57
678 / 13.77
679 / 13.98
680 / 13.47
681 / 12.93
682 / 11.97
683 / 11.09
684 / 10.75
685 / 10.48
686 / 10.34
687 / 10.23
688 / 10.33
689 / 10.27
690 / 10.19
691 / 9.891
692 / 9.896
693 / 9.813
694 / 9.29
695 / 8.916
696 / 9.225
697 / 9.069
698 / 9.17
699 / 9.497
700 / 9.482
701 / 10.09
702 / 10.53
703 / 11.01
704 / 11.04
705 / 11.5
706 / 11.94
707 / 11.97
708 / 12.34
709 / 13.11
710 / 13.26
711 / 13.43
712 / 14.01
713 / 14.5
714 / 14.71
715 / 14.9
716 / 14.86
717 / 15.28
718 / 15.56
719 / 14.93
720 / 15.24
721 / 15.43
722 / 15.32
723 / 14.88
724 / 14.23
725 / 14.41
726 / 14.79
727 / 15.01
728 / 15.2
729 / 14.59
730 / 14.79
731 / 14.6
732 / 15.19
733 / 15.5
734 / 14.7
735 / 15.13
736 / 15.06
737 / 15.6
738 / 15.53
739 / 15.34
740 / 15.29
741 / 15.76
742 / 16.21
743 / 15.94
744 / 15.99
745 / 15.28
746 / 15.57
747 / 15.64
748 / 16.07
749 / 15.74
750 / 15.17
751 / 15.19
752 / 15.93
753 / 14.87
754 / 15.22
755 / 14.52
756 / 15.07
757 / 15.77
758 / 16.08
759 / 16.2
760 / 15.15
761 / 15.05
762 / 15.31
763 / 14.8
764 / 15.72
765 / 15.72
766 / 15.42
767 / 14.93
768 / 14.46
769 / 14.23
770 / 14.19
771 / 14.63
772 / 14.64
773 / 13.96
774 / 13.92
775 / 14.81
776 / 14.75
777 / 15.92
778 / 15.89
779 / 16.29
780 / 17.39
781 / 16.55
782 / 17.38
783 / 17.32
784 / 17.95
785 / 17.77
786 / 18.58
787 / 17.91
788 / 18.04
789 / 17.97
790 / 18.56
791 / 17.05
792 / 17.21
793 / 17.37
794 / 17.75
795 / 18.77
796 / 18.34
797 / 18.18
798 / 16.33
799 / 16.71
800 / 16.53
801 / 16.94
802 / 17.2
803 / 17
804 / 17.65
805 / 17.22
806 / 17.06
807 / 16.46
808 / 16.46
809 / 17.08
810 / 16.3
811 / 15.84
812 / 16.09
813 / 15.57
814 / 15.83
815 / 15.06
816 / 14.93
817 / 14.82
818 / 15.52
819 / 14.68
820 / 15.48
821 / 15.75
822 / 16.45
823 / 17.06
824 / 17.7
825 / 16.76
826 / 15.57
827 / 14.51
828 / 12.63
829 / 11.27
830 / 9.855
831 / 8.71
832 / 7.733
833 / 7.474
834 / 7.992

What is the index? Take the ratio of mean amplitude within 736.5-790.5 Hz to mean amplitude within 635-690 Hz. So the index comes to 1.06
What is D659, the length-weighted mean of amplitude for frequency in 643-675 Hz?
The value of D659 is 16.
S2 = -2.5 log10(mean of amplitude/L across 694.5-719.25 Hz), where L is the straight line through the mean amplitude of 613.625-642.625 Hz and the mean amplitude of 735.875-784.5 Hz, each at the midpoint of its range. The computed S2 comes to 0.32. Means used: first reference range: 17.5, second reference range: 15.5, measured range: 12.1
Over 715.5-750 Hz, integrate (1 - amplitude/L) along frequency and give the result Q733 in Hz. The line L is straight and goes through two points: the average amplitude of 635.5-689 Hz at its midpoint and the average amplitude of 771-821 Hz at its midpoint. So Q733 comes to 1.2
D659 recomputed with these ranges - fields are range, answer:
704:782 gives 15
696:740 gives 13.6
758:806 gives 16.4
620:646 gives 16.6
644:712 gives 13.4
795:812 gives 17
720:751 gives 15.3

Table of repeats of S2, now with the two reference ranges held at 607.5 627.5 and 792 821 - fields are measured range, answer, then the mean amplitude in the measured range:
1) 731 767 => 0.13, 15.4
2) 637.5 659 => 0.20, 15.7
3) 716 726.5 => 0.19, 15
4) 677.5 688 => 0.48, 11.8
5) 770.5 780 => 0.13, 15.1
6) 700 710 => 0.49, 11.5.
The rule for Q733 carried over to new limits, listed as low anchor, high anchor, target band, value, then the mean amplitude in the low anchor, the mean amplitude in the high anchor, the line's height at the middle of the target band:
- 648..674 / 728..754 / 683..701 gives 6.8 Hz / 16.2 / 15.4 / 15.9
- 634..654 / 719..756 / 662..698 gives 5.9 Hz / 15.6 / 15.2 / 15.4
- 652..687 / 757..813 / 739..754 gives 0.3 Hz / 14.9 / 16.4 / 15.9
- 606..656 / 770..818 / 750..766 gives 1.3 Hz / 17.3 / 16.6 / 16.8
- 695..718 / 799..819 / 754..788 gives -2.4 Hz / 12.1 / 16.3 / 14.7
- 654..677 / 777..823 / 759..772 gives 1.3 Hz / 16.1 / 16.8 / 16.6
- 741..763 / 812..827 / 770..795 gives -1.6 Hz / 15.5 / 15.8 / 15.6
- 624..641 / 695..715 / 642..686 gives -2.4 Hz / 16.4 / 11.6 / 14.3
